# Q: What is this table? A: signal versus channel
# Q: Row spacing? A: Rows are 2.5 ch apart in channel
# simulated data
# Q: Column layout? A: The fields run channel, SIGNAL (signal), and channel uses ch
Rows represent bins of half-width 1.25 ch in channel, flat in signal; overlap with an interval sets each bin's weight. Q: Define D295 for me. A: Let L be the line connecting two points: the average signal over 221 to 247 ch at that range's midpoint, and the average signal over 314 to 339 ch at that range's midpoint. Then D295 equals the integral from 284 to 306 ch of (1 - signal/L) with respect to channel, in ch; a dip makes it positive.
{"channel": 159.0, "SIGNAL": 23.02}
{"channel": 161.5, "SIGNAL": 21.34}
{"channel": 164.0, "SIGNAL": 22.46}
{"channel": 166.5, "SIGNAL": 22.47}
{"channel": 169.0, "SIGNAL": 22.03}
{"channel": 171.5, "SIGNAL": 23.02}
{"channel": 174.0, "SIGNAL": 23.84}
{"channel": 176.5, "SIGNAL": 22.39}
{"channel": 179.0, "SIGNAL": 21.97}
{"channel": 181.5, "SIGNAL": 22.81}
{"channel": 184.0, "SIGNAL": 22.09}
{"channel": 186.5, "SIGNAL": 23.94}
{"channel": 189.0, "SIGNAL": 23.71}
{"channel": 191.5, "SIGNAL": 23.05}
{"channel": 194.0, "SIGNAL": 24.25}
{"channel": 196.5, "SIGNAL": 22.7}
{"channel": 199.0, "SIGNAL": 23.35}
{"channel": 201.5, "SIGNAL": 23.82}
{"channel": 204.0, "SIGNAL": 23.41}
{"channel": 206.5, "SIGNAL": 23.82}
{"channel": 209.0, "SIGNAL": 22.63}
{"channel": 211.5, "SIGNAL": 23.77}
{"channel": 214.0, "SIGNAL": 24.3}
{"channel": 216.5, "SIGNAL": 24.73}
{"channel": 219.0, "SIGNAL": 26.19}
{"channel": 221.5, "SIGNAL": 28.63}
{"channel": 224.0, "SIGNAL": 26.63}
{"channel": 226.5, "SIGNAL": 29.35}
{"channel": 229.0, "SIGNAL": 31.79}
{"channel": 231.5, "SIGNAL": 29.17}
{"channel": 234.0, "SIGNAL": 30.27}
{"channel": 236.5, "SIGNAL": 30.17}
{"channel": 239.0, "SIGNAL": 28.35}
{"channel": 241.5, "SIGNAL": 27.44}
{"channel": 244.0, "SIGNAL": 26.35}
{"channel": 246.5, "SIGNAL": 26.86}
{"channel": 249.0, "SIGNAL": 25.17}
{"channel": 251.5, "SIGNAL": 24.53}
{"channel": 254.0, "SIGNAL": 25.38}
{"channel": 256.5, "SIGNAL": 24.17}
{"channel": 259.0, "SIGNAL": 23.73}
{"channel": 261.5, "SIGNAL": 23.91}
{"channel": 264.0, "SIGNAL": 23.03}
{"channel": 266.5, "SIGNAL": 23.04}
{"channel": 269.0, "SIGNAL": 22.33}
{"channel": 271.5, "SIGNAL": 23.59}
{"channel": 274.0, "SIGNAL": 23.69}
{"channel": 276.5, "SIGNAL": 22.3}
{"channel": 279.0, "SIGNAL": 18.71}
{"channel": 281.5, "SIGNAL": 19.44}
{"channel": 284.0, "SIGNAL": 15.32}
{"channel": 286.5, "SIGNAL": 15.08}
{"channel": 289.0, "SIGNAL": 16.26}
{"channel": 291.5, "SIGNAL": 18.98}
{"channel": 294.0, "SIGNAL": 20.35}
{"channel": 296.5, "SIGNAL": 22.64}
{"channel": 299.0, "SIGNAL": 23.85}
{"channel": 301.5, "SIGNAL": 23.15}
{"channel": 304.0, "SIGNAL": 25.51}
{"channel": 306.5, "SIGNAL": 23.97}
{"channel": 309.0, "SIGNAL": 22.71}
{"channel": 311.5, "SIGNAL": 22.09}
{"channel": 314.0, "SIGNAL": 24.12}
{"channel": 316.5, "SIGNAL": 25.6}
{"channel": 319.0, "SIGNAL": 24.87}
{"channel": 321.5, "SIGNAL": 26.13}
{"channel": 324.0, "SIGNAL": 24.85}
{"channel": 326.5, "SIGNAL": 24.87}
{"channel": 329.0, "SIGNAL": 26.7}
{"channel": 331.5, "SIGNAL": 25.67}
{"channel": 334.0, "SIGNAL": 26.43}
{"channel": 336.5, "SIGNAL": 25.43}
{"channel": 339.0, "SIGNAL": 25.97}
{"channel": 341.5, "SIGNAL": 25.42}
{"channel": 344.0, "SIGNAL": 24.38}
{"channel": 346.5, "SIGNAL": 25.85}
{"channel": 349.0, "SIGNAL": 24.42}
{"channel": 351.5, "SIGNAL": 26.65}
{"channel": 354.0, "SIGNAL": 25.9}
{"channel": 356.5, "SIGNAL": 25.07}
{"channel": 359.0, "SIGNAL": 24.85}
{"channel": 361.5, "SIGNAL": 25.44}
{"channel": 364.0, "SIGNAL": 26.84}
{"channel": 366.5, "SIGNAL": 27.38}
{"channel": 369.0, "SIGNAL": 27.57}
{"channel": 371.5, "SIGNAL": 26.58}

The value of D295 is 5.0 ch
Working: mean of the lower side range 28.7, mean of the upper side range 25.6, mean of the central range 20.5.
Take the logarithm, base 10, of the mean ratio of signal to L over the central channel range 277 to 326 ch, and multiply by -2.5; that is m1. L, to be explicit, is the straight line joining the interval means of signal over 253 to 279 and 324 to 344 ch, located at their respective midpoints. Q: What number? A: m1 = 0.128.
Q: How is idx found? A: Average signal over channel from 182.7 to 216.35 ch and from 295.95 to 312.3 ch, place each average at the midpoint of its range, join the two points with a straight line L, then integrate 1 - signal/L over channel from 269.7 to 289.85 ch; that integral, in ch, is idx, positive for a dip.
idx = 3.5 ch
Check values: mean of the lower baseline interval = 23.5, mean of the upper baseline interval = 23.5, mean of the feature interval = 19.4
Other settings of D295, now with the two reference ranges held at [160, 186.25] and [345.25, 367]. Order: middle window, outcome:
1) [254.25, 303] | 6.0 ch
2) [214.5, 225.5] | -1.5 ch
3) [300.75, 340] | 0.4 ch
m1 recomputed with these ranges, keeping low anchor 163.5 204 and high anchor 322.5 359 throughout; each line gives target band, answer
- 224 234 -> -0.24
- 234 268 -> -0.07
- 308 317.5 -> 0.07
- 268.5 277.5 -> 0.06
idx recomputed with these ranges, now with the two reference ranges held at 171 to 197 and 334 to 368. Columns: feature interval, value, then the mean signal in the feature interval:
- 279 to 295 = 4.6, 17.6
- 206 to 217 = -0.1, 23.8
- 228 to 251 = -4.1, 28.2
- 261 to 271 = 0.5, 23.1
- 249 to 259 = -0.2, 24.6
